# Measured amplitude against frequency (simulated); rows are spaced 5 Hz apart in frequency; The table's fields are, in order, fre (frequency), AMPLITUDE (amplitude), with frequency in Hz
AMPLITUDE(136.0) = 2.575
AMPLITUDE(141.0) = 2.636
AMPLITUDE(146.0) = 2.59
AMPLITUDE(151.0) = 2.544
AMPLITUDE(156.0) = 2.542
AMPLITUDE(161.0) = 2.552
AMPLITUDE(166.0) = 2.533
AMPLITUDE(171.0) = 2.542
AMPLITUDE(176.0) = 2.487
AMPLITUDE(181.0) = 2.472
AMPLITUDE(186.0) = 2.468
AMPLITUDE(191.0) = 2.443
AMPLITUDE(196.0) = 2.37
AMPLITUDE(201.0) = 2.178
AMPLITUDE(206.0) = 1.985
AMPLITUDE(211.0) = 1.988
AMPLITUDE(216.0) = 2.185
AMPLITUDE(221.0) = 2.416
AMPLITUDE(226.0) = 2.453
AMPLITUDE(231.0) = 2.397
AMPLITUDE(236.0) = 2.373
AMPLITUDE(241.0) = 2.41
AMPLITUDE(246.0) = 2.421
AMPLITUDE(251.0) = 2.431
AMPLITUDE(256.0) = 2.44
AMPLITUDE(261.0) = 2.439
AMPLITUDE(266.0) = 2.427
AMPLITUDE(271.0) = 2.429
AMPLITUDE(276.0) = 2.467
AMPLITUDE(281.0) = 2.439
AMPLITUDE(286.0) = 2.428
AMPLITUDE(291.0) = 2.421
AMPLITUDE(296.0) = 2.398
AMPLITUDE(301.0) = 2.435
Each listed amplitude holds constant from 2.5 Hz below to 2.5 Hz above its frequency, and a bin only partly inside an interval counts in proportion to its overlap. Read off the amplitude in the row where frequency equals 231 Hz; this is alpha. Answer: 2.397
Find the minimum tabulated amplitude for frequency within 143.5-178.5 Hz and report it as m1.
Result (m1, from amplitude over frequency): 2.487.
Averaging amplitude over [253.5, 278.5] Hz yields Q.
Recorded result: 2.44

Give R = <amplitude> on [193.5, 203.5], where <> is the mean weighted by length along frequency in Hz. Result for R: 2.27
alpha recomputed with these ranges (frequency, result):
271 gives 2.429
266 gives 2.427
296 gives 2.398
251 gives 2.431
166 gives 2.533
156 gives 2.542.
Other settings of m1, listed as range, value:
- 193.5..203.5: 2.178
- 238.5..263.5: 2.41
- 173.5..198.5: 2.37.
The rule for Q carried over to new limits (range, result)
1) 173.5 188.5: 2.48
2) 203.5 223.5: 2.14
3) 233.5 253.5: 2.41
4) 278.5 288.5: 2.43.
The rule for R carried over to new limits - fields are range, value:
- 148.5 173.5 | 2.54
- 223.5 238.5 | 2.41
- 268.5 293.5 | 2.44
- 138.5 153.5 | 2.59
